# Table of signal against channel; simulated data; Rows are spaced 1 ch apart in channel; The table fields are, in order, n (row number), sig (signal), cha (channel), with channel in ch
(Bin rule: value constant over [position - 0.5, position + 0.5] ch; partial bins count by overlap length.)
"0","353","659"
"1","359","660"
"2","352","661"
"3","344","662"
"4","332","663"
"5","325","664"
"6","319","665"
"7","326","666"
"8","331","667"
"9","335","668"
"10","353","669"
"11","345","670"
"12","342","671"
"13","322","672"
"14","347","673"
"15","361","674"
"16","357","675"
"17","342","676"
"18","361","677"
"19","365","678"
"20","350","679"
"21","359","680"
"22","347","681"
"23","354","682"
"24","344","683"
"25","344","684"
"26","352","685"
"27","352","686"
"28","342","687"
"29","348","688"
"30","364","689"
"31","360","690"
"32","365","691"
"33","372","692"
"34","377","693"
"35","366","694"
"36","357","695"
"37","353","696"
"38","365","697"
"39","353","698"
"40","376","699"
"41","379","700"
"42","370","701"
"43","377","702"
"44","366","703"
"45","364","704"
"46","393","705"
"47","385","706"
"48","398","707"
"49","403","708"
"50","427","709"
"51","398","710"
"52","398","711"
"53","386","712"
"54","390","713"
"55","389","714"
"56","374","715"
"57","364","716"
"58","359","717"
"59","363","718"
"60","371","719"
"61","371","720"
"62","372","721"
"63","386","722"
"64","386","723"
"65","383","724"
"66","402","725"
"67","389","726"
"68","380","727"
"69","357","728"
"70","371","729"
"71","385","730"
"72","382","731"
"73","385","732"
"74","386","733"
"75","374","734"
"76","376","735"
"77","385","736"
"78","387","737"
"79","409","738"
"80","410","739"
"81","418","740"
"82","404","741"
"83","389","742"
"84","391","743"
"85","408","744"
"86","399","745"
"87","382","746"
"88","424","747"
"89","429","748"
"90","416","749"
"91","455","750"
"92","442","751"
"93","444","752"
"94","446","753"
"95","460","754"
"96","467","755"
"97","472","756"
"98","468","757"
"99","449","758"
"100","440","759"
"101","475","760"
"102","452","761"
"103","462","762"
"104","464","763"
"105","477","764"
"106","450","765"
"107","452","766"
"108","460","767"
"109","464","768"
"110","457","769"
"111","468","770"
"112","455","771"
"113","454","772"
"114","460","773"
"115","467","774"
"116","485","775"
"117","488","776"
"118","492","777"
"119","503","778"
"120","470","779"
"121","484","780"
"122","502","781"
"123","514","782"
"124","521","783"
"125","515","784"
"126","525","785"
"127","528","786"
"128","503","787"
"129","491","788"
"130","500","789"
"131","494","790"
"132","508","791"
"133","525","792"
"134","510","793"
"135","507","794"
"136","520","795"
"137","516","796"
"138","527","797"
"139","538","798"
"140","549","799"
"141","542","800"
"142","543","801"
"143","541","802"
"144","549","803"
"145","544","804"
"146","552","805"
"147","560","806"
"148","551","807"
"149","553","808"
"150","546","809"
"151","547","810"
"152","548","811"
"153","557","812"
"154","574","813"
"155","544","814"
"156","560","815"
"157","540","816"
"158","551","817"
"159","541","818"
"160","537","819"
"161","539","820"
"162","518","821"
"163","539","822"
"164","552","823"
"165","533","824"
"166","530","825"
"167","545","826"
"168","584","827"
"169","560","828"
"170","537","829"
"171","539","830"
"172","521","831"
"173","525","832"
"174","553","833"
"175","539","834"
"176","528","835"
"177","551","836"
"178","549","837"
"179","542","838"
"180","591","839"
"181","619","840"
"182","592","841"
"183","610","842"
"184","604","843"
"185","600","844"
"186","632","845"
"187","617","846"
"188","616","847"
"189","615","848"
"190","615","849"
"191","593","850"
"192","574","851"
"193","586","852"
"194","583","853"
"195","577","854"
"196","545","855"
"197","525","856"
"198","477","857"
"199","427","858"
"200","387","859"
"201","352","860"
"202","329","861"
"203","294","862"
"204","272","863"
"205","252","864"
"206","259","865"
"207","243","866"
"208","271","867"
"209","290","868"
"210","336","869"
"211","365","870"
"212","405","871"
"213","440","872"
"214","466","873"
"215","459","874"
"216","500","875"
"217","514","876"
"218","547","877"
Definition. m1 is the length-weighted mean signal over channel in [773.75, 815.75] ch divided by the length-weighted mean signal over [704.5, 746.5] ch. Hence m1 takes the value 1.4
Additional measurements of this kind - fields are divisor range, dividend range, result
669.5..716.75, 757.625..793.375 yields 1.32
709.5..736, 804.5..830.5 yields 1.44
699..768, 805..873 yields 1.25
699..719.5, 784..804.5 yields 1.37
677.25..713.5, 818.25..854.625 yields 1.54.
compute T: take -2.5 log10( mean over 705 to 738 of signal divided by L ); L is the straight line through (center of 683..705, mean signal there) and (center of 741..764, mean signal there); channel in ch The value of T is 0.04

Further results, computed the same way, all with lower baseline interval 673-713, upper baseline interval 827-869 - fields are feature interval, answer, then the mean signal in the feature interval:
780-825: -0.16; 532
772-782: -0.11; 484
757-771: -0.08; 459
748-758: -0.08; 451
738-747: 0.02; 402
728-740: 0.04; 386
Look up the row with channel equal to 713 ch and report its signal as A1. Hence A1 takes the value 390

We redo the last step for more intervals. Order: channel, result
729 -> 371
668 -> 335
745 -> 399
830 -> 539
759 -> 440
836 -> 551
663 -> 332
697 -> 365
